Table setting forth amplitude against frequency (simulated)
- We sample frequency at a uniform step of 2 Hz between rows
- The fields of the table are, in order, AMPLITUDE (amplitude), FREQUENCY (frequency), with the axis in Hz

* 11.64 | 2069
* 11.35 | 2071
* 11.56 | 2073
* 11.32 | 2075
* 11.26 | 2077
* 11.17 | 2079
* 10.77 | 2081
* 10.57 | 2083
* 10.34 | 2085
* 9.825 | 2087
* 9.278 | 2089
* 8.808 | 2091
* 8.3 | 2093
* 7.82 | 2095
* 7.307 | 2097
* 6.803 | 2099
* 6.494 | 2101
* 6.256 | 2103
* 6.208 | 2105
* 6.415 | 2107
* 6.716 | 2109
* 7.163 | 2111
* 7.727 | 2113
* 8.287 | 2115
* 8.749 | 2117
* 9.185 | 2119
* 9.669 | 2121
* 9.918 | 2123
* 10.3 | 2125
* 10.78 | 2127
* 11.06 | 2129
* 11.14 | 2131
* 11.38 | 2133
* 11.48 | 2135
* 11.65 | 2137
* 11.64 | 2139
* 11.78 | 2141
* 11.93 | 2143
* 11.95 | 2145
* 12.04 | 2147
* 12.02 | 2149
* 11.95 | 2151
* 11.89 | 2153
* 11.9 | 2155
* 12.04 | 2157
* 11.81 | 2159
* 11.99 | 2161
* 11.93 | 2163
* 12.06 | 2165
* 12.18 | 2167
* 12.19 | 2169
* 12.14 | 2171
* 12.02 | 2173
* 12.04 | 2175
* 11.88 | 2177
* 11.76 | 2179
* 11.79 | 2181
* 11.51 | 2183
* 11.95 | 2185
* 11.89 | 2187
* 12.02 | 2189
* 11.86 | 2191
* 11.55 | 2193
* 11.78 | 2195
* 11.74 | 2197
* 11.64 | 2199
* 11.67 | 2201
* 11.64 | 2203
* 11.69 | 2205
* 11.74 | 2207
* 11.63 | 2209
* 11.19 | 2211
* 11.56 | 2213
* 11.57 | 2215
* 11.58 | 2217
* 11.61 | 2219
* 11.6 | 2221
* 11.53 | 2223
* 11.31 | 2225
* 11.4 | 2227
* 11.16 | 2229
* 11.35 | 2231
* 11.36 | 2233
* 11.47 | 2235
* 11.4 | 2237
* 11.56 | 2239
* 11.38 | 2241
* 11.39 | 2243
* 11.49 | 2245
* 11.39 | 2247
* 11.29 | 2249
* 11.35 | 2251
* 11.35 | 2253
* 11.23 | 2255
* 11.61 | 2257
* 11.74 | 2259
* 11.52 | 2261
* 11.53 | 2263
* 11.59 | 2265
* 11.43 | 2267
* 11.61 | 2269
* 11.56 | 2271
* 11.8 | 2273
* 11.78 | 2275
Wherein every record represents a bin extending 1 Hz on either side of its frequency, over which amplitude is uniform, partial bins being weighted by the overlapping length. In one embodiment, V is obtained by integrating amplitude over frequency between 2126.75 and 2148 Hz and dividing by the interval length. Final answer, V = 11.6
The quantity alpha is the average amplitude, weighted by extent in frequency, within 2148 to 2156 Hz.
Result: 11.9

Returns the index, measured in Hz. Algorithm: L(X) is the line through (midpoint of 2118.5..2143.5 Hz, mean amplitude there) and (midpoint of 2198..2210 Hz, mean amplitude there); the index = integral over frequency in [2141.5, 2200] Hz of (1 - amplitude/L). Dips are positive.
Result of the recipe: -3.0 Hz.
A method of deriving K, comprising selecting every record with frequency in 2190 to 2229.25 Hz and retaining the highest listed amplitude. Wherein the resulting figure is 11.86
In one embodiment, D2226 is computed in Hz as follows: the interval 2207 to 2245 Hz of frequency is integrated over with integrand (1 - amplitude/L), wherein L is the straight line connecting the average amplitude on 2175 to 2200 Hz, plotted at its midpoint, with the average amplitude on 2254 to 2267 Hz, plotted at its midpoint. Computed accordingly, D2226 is 0.6 Hz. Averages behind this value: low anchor 11.8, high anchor 11.5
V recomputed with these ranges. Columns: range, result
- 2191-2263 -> 11.5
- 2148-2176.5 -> 12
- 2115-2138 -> 10.4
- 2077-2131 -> 8.78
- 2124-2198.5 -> 11.8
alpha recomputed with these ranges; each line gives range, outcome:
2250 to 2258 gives 11.4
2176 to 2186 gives 11.8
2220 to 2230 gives 11.4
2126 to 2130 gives 10.9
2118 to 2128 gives 9.97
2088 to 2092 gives 9.04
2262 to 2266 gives 11.6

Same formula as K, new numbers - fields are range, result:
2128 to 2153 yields 12.04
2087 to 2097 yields 9.825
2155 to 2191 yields 12.19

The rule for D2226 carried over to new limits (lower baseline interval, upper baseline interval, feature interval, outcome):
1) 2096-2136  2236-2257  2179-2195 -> -2.6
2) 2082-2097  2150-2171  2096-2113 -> 5.3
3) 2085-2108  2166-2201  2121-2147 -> -4.7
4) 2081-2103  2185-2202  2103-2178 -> -3.8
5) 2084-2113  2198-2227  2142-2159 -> -4.5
